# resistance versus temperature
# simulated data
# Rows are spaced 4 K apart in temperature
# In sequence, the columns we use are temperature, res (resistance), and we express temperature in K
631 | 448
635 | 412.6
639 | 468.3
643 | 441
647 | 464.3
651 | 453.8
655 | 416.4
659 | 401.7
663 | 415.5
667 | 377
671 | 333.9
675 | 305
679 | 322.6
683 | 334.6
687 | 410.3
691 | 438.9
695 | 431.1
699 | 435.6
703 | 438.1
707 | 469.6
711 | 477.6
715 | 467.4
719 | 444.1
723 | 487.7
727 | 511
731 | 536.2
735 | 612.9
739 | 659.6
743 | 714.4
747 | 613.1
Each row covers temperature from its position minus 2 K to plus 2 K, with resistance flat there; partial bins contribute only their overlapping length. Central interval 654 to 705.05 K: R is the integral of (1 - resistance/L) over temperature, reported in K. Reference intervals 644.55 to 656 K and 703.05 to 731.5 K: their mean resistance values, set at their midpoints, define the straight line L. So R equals 8.0 K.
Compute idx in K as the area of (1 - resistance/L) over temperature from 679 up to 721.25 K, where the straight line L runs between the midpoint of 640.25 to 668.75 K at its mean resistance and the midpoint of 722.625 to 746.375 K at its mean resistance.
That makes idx 7.6 K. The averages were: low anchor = 426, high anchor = 595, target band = 430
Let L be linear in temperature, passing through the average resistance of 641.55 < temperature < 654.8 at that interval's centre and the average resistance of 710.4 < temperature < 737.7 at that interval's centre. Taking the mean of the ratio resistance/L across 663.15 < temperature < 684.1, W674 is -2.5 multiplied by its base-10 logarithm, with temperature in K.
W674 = 0.34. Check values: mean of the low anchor 449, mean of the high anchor 511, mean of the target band 342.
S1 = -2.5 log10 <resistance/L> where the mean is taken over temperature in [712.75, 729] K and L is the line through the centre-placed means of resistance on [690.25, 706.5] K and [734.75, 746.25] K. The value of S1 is 0.17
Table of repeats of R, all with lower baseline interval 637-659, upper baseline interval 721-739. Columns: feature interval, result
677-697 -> 4.4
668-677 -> 2.8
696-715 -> 2.3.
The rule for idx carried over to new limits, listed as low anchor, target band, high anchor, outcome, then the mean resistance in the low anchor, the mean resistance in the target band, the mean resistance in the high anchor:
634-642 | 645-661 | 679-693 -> -0.32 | 444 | 434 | 384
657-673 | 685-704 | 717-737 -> 0.70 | 382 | 430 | 518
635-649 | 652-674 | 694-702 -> 2.82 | 451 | 388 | 434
